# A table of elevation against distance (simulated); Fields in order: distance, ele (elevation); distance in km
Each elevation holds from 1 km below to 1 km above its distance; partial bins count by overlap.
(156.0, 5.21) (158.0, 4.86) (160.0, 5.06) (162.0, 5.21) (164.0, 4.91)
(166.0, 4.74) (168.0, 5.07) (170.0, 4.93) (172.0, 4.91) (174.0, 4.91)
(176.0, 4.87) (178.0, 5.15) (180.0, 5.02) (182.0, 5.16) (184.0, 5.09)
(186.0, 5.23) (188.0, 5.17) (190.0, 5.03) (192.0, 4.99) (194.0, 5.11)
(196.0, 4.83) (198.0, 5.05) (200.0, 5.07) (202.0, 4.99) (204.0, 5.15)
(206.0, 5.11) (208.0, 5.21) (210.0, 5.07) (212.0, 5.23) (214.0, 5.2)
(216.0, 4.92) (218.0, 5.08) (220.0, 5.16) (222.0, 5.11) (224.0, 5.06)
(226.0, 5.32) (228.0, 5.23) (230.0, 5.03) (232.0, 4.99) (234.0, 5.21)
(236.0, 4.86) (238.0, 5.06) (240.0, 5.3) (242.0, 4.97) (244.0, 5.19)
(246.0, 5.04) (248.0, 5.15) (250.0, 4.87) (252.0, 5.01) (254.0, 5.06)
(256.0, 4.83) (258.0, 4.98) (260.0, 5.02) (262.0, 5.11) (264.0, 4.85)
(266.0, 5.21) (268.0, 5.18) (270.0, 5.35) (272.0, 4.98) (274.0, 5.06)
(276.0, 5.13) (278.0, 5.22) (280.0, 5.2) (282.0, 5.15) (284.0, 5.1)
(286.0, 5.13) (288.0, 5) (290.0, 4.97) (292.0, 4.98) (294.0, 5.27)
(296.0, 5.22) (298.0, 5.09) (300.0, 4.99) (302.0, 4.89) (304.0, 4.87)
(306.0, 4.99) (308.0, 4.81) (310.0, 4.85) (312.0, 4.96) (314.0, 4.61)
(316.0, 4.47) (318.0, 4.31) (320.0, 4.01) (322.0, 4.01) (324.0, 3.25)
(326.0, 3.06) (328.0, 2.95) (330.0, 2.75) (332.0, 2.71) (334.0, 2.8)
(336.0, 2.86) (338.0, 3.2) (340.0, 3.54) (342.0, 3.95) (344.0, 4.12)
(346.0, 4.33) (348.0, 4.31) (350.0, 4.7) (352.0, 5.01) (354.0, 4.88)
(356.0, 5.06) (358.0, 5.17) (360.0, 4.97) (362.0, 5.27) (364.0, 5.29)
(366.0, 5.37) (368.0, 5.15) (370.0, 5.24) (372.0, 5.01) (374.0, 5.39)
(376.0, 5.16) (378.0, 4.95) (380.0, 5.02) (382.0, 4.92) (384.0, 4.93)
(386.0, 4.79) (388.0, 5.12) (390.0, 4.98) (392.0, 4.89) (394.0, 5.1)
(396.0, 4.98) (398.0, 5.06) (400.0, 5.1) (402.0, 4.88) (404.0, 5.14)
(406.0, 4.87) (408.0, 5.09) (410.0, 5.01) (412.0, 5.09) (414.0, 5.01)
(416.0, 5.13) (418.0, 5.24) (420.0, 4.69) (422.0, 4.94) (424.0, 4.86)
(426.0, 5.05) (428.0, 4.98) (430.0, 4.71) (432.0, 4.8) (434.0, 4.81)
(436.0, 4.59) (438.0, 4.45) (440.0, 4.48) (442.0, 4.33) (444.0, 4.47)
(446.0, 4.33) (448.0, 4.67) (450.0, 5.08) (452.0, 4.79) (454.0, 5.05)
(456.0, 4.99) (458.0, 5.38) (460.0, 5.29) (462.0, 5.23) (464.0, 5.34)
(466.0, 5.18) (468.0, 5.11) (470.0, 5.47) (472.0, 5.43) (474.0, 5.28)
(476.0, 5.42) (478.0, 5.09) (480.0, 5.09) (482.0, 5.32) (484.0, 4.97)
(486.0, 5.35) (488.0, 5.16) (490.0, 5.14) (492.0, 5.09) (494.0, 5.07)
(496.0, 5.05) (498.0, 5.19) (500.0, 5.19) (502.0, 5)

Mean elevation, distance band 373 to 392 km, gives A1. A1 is 5.02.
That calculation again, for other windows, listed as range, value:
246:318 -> 5.01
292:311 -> 5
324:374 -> 4.24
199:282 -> 5.09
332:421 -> 4.77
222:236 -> 5.12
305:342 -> 3.79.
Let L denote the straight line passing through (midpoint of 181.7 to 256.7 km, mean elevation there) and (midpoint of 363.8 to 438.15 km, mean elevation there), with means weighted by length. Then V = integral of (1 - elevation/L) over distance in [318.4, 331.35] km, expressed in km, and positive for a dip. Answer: 4.3 km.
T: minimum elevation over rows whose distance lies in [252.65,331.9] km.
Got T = 2.75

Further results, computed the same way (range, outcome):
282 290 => 4.97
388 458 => 4.33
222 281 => 4.83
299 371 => 2.71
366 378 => 4.95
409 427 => 4.69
